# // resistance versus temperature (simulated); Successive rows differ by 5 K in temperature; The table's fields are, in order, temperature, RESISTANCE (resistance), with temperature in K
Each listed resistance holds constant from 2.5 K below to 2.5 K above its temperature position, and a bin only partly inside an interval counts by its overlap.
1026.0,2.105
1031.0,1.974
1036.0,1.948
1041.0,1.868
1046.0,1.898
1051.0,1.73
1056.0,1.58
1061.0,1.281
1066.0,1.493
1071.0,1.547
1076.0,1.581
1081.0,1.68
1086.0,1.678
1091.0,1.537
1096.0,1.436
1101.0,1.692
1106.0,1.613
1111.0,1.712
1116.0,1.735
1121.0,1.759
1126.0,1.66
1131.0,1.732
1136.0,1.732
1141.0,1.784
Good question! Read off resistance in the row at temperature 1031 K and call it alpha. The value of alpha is 1.974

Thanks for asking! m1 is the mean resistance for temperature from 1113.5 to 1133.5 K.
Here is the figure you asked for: 1.72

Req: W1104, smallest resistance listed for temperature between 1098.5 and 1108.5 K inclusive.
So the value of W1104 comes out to 1.613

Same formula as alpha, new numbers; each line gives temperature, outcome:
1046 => 1.898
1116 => 1.735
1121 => 1.759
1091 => 1.537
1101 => 1.692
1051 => 1.73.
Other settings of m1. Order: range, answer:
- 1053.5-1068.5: 1.45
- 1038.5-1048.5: 1.88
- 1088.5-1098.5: 1.49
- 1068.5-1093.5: 1.6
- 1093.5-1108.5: 1.58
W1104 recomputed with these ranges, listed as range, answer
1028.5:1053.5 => 1.73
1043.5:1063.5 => 1.281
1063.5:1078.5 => 1.493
